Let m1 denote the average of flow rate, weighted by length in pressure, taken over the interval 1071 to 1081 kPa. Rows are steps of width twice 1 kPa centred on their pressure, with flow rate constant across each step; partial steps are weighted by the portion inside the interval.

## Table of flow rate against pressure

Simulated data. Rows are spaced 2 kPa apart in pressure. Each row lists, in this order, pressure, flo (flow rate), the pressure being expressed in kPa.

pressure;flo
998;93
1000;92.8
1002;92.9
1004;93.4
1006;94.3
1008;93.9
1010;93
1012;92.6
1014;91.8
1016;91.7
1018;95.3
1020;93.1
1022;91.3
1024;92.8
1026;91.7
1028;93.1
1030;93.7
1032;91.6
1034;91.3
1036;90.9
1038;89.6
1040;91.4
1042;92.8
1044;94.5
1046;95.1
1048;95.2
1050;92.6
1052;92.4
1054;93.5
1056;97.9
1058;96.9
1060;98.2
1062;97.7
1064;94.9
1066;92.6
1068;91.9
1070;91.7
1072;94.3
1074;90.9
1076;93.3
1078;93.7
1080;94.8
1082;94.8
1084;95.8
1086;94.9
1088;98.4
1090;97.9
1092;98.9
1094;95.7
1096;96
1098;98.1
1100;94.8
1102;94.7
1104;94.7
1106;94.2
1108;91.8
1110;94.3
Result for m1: 93.4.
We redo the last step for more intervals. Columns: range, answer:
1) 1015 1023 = 92.8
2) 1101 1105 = 94.7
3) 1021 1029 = 92.2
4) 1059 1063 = 98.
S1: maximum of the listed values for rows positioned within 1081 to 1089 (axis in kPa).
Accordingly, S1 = 98.4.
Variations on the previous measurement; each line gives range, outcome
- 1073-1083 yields 94.8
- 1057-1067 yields 98.2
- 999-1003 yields 92.9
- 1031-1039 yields 91.6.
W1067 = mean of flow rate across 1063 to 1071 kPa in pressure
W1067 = 92.8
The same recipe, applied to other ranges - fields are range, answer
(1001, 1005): 93.2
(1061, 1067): 95.1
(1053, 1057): 95.7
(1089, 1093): 98.4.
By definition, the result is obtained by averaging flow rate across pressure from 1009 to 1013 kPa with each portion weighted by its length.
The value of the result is 92.8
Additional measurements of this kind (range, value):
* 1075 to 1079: 93.5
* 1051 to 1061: 95.8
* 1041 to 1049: 94.4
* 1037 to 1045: 92.1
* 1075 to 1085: 94.5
